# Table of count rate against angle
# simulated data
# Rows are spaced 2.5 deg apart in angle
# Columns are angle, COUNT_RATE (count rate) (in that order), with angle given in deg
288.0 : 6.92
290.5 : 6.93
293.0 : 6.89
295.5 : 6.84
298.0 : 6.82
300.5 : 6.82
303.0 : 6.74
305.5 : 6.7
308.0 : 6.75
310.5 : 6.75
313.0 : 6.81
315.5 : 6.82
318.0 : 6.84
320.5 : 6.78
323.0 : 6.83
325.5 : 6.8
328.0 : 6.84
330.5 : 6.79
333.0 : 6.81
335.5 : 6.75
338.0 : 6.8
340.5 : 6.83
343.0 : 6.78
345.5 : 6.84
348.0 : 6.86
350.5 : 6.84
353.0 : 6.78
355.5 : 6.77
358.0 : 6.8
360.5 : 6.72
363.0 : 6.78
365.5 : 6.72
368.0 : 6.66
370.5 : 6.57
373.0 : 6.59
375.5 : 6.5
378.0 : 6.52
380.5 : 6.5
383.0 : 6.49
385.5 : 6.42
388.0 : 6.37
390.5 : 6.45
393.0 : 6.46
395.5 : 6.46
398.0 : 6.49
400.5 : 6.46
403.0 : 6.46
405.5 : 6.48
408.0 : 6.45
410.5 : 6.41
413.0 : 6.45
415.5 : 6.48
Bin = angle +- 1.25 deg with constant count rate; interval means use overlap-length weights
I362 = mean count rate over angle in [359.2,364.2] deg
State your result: 6.75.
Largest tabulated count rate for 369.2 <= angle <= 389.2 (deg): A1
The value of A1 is 6.59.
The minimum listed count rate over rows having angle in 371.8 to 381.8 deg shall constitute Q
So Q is 6.5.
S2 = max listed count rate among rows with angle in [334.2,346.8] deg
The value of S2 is 6.84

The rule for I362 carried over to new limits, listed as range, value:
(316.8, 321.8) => 6.81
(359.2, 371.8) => 6.69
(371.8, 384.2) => 6.52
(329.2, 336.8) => 6.78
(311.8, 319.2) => 6.82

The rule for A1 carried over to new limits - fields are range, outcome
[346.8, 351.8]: 6.86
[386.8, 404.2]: 6.49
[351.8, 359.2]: 6.8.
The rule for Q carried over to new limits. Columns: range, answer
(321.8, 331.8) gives 6.79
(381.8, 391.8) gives 6.37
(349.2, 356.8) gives 6.77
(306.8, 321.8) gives 6.75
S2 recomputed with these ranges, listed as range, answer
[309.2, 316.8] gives 6.82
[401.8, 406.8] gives 6.48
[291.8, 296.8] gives 6.89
